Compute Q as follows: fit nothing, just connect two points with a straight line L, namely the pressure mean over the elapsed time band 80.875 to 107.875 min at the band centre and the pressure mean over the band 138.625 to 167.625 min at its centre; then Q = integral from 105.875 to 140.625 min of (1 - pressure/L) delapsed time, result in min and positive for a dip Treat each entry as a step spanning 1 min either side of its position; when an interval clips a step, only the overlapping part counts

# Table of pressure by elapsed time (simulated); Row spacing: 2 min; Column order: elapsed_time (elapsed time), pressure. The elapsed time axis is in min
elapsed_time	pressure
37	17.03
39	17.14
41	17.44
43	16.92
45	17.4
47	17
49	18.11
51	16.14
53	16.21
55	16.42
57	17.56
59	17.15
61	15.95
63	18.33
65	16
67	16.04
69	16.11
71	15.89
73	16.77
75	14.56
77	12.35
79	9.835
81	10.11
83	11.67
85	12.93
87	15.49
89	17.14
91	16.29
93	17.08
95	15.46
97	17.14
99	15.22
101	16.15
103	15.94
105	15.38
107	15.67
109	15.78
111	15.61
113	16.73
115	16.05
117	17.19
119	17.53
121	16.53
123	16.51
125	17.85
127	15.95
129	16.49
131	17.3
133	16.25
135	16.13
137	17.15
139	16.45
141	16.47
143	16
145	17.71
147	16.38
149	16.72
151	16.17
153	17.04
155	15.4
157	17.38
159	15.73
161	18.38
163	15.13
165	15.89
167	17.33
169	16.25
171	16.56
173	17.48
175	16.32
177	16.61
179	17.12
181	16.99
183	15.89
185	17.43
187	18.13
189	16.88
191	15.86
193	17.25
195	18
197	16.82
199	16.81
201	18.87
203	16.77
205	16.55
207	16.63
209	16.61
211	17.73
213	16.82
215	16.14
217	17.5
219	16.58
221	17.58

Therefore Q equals -1.39 min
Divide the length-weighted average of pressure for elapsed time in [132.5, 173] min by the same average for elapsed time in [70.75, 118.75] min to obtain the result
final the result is 1.1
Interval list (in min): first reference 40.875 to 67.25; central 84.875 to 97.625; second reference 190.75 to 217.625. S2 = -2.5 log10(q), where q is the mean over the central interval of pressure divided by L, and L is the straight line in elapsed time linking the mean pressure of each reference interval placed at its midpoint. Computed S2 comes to 0.06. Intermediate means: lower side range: 16.9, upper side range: 17.1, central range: 16.1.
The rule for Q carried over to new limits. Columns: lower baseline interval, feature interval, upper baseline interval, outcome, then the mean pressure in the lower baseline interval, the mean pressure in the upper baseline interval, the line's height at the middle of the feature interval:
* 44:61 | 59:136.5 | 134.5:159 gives 4.88 min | 16.9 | 16.6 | 16.8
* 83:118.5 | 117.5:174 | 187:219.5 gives -0.98 min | 15.9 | 17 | 16.4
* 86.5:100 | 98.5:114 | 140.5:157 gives 0.49 min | 16.3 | 16.5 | 16.3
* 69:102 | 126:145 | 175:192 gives -0.91 min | 14.7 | 16.8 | 15.8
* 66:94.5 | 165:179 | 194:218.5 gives -0.29 min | 14.5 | 17.1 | 16.4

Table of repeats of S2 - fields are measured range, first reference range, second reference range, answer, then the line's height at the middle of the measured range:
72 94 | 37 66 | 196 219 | 0.21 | 17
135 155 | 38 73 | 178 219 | 0.02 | 16.9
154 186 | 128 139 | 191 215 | 0.02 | 16.9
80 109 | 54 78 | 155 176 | 0.08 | 16.2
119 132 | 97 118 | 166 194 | -0.04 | 16.2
